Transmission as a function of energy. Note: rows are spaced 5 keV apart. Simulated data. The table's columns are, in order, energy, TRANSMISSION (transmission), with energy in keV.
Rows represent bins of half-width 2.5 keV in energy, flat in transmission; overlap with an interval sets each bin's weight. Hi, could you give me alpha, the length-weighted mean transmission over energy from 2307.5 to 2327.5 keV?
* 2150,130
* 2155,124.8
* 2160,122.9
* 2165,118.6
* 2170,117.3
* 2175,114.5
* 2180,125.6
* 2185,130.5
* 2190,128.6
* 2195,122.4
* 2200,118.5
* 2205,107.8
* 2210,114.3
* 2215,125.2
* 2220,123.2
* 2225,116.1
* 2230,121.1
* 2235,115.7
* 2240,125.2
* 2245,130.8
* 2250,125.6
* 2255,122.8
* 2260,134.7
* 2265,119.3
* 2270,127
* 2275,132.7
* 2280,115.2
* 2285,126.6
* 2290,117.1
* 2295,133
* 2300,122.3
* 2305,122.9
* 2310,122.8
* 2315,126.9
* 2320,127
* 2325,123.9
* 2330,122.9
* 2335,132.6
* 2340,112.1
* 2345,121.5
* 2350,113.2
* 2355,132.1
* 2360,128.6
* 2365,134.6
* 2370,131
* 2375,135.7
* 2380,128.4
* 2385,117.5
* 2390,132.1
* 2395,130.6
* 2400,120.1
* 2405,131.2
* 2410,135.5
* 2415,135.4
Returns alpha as 125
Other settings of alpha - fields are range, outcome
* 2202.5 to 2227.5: 117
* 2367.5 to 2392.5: 129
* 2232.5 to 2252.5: 124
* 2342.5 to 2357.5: 122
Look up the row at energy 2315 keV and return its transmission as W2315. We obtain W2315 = 126.9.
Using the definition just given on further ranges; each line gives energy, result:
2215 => 125.2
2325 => 123.9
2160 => 122.9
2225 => 116.1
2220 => 123.2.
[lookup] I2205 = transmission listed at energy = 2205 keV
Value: 107.8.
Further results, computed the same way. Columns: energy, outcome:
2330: 122.9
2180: 125.6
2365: 134.6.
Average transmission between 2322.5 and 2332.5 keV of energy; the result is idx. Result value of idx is 123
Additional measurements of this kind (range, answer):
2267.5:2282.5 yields 125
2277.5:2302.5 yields 123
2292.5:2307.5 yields 126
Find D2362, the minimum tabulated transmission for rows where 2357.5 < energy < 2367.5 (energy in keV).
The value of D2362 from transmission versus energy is 128.6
